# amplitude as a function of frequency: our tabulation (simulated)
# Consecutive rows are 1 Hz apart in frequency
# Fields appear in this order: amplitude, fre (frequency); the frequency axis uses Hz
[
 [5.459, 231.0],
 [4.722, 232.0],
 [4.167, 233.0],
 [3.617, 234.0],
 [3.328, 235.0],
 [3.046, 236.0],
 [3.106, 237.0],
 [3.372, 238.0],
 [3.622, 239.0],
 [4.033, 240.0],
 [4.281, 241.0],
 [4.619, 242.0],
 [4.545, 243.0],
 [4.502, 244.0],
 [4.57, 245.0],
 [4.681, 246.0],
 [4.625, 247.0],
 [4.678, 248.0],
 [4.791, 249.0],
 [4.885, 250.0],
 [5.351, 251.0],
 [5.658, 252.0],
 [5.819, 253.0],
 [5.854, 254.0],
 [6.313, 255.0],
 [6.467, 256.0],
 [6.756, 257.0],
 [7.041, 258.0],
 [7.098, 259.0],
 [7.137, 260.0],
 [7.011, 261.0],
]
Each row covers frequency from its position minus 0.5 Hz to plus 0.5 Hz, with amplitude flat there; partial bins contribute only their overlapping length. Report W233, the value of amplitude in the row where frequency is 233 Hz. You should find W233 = 4.167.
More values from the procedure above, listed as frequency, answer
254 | 5.854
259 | 7.098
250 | 4.885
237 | 3.106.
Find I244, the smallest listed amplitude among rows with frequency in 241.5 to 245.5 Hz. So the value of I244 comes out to 4.502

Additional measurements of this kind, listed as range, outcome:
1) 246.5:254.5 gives 4.625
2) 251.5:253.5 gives 5.658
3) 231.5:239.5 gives 3.046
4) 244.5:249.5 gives 4.57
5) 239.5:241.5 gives 4.033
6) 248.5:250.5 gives 4.791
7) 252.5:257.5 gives 5.819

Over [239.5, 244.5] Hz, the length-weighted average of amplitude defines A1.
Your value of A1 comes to 4.4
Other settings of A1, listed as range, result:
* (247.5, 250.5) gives 4.78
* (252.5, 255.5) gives 6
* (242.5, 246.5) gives 4.57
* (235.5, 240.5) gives 3.44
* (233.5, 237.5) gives 3.27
